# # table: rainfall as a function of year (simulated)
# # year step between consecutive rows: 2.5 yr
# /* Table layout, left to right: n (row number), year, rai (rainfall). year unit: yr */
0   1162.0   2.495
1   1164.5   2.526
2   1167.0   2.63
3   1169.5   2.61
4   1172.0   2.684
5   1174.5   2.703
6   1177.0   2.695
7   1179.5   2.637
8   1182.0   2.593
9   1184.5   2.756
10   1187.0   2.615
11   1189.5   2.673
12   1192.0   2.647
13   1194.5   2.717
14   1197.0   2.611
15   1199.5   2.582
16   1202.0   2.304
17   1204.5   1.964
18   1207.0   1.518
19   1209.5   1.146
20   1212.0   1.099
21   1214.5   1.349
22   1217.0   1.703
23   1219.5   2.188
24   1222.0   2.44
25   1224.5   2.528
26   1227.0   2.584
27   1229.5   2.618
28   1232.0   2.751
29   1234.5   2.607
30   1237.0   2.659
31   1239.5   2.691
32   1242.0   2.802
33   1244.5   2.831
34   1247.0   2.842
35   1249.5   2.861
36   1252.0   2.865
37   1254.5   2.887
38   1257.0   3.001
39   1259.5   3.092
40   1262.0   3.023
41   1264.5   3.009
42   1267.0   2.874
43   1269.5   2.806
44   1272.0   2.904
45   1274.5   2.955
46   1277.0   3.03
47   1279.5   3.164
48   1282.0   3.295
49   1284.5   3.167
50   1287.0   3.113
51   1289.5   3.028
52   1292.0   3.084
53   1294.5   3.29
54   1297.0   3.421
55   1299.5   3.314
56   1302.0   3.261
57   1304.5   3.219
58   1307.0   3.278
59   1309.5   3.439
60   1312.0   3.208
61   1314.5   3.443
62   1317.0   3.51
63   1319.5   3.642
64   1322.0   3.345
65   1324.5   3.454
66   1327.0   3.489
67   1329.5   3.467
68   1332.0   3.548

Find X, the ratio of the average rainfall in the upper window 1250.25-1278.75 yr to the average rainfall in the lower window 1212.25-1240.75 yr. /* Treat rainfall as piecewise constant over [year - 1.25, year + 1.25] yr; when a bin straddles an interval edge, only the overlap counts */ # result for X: 1.3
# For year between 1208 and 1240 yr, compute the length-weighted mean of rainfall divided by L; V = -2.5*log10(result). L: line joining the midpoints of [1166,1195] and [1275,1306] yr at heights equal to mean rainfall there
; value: 0.31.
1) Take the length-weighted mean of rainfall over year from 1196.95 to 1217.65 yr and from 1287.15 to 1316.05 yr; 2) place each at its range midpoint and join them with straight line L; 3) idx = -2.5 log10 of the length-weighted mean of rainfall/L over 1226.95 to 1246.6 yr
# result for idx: -0.21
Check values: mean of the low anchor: 1.76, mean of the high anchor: 3.27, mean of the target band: 2.71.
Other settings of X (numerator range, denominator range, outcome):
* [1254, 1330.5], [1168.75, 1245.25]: 1.34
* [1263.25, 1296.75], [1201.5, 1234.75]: 1.51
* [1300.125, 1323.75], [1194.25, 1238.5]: 1.55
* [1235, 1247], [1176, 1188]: 1.03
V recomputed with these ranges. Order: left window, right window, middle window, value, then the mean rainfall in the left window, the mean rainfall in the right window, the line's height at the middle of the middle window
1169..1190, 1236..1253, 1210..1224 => 0.48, 2.66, 2.79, 2.74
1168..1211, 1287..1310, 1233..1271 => 0.02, 2.43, 3.25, 2.9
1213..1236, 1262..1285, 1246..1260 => -0.08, 2.3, 3.02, 2.72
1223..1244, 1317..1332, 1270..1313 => 0.00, 2.66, 3.49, 3.19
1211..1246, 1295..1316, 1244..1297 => -0.05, 2.36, 3.32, 2.89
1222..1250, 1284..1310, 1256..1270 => -0.02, 2.69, 3.23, 2.93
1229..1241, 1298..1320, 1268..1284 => 0.01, 2.67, 3.36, 3.05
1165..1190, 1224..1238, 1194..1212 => 0.29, 2.66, 2.63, 2.64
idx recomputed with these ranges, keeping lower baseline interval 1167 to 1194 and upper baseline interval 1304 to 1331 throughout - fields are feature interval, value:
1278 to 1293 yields 0.03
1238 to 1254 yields 0.08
